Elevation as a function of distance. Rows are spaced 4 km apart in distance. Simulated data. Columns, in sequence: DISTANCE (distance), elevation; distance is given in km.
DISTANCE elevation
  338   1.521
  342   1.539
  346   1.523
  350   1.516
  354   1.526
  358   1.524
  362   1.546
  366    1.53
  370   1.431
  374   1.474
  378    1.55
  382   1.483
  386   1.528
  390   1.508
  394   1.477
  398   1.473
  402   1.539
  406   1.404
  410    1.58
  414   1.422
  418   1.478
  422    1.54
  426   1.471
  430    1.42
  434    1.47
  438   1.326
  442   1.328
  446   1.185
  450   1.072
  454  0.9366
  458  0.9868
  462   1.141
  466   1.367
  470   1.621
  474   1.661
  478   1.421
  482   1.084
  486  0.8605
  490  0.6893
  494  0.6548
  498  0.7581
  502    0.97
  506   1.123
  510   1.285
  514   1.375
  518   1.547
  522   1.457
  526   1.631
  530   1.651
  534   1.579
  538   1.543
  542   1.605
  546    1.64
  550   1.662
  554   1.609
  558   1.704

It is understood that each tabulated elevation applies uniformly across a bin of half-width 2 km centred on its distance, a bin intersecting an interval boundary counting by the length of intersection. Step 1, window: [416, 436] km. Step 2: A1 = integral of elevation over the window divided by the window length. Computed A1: 1.48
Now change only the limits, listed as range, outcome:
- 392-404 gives 1.5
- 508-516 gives 1.33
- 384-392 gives 1.52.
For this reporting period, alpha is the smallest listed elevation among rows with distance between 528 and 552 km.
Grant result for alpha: 1.543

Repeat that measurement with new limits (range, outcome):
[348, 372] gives 1.431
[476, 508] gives 0.6548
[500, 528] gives 0.97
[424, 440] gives 1.326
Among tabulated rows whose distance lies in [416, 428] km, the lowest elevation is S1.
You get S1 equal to 1.471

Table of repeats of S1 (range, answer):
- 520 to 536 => 1.457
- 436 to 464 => 0.9366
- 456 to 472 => 0.9868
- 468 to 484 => 1.084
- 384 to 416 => 1.404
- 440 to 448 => 1.185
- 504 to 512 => 1.123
